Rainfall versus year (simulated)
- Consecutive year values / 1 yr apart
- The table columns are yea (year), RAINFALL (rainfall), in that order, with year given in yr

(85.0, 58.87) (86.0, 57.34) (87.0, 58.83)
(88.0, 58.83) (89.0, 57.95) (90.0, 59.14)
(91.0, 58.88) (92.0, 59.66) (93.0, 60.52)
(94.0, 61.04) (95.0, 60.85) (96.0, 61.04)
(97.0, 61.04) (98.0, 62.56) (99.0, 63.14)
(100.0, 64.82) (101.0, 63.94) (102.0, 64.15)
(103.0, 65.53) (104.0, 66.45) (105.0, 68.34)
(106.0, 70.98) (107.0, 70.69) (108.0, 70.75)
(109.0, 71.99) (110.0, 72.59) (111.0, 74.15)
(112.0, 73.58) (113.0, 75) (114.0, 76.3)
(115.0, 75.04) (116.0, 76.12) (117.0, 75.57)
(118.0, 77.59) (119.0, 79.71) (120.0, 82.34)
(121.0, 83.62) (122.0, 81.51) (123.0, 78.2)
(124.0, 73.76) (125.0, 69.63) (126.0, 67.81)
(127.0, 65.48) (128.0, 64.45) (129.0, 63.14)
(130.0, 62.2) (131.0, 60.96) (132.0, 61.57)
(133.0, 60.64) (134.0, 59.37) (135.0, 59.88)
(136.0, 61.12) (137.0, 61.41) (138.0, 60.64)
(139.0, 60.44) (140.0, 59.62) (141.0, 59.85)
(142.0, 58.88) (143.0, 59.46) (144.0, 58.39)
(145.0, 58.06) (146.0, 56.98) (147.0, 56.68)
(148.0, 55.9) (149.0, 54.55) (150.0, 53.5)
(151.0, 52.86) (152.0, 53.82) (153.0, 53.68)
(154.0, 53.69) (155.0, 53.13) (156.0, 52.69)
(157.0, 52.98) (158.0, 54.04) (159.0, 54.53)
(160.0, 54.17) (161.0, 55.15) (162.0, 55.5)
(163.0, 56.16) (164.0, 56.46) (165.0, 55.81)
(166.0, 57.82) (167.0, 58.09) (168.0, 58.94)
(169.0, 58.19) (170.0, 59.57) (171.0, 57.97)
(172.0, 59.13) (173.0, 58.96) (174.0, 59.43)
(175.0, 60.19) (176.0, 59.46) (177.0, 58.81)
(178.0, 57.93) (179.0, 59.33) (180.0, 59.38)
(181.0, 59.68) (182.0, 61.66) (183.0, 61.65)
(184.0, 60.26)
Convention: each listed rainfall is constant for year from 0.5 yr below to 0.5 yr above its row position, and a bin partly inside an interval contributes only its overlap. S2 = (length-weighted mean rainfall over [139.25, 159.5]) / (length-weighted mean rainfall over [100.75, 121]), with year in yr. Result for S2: 0.76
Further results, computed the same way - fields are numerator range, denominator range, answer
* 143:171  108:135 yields 0.78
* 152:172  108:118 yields 0.75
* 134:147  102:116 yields 0.83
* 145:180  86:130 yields 0.83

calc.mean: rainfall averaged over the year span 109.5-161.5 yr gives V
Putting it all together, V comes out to 63.8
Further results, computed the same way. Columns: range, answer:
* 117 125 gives 78.7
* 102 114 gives 70.9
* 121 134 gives 67.8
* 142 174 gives 56.1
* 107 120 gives 75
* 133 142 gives 60.2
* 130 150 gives 59.1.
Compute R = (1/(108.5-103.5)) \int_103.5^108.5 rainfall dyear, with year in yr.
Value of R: 69.4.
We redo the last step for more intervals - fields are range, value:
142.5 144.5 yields 58.9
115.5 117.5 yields 75.8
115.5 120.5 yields 78.3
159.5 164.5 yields 55.5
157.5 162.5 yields 54.7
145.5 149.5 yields 56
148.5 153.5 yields 53.7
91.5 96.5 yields 60.6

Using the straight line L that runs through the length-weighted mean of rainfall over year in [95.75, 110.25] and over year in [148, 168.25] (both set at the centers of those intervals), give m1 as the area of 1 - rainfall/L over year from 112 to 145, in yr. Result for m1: -3.5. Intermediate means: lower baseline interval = 66.5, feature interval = 67.7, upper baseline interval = 54.9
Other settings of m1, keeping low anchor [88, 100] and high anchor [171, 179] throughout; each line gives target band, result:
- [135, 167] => 1.7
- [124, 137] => -0.7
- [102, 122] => -4.5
